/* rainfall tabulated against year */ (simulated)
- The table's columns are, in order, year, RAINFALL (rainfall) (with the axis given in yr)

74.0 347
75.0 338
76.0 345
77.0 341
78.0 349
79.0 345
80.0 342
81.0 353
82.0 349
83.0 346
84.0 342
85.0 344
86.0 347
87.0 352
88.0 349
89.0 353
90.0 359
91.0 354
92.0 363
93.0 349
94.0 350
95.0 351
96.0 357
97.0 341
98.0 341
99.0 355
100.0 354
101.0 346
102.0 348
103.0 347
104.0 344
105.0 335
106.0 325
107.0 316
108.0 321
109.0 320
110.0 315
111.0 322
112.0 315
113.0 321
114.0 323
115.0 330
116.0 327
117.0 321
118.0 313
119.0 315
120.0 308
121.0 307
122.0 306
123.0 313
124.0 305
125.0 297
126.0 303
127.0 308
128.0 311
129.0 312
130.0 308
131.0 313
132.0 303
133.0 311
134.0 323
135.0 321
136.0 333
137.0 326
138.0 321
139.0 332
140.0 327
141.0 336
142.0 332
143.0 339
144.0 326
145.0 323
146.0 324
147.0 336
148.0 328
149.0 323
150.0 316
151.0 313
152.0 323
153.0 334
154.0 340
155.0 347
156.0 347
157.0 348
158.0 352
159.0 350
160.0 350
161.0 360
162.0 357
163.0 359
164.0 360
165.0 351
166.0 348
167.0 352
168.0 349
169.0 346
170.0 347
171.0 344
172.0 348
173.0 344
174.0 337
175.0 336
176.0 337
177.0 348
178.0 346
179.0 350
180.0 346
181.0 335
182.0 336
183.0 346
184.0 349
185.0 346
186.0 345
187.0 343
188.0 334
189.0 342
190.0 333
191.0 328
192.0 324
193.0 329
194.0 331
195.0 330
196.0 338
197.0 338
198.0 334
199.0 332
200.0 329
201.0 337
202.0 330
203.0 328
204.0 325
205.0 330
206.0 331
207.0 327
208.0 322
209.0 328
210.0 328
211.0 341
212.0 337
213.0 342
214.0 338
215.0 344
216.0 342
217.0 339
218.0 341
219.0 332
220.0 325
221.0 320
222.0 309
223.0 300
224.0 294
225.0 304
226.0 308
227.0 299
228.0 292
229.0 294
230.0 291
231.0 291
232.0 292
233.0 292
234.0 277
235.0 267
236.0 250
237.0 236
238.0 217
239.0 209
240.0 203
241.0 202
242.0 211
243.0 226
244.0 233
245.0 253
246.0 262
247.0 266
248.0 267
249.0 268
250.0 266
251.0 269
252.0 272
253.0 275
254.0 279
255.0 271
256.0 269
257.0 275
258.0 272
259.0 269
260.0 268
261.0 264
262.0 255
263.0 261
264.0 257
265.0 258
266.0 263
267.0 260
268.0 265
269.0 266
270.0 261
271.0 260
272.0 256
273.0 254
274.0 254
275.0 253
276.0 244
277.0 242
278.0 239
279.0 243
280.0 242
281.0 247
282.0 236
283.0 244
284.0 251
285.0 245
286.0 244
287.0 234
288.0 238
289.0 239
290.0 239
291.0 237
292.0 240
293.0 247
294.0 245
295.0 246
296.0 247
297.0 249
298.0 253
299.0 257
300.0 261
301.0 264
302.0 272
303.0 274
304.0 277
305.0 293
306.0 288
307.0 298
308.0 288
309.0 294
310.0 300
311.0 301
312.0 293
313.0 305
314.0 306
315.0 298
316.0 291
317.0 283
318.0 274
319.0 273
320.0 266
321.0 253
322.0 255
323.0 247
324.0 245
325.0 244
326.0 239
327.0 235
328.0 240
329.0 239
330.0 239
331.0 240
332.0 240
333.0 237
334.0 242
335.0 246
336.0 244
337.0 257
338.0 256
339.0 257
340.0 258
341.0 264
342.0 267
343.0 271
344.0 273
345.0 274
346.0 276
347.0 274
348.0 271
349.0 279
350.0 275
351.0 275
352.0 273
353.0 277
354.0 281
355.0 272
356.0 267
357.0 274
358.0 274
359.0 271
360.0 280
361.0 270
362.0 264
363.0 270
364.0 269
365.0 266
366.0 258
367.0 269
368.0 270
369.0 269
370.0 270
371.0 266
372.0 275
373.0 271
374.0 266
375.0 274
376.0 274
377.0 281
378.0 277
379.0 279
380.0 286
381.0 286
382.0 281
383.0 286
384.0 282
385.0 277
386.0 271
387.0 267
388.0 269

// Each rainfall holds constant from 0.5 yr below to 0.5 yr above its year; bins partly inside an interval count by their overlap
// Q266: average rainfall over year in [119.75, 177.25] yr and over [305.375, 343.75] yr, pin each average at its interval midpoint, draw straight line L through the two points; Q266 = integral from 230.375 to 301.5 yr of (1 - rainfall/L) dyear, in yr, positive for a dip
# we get 8.4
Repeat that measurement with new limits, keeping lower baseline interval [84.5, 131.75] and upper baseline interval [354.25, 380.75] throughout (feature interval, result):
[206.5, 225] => -1.3 yr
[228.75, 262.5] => 4.5 yr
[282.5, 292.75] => 1.7 yr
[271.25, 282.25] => 1.7 yr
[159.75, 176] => -1.7 yr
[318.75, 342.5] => 2.6 yr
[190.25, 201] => -0.7 yr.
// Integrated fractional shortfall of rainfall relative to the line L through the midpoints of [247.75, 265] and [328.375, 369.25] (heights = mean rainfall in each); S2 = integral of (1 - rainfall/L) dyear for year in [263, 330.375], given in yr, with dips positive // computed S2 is 1.6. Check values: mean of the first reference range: 268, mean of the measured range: 260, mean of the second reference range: 264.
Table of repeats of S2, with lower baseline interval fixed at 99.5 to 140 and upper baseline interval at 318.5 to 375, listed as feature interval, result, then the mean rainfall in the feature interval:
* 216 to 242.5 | 1.0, 282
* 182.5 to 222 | -4.6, 334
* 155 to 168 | -1.8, 352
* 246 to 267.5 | 1.4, 267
